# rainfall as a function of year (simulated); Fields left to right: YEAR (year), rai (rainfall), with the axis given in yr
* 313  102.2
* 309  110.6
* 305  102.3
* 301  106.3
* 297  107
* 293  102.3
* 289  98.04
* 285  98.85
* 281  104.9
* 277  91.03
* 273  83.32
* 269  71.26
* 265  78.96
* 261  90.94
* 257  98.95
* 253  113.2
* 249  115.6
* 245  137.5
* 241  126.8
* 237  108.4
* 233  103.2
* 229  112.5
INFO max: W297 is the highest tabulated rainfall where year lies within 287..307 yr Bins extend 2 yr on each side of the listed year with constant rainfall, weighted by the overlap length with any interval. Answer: 107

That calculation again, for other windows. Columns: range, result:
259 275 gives 90.94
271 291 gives 104.9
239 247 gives 137.5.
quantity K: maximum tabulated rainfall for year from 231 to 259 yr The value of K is 137.5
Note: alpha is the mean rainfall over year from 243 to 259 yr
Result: 116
